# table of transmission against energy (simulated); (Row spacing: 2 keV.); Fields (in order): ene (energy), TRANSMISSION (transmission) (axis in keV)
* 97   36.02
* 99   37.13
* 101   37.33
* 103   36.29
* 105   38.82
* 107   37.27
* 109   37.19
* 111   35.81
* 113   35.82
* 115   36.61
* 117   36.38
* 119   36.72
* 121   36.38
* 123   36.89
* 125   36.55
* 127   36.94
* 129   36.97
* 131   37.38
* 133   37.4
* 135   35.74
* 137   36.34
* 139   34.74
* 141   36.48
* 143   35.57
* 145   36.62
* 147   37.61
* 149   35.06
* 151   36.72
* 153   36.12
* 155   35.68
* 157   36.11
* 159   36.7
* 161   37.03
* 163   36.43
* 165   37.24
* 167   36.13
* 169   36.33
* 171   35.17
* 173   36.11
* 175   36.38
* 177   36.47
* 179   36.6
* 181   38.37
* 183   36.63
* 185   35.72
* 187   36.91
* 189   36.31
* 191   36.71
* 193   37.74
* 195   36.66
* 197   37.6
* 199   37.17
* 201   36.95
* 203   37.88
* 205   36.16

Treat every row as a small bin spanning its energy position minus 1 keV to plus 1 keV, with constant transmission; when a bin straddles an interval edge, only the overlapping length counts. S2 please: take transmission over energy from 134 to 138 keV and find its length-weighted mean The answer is 36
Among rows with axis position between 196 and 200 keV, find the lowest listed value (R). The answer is 37.17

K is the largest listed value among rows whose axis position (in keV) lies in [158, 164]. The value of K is 37.03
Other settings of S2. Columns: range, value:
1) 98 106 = 37.4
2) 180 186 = 36.9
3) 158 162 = 36.9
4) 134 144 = 35.8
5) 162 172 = 36.3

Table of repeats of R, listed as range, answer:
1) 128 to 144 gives 34.74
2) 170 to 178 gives 35.17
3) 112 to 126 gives 35.82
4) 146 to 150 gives 35.06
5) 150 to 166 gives 35.68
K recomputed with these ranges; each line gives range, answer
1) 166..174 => 36.33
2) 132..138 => 37.4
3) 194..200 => 37.6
